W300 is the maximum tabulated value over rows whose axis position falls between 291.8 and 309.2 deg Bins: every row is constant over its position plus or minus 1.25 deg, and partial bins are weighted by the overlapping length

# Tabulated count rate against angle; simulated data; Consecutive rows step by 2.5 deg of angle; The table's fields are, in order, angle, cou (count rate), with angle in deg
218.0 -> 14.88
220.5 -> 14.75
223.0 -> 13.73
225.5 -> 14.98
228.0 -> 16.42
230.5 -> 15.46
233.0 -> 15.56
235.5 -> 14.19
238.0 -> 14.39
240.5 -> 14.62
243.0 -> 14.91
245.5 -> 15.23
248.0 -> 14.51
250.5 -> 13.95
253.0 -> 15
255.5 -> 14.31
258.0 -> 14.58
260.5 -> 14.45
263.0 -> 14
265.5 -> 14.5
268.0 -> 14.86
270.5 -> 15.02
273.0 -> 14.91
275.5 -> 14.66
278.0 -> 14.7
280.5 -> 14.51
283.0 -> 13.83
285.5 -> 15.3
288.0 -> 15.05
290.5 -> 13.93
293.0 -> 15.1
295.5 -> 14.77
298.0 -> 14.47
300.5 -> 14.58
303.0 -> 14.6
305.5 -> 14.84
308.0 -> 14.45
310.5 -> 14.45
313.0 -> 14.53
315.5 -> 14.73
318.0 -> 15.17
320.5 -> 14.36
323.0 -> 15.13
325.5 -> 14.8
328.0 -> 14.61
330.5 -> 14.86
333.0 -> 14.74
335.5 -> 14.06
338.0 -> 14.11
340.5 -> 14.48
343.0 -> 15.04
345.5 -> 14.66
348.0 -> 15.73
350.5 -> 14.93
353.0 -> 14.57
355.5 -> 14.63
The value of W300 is 15.1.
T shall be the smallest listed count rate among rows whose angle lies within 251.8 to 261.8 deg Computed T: 14.31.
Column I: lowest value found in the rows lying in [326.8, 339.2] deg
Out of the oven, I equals 14.06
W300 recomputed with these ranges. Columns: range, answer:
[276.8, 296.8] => 15.3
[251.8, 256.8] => 15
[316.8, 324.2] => 15.17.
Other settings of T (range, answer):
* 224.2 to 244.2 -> 14.19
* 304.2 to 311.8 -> 14.45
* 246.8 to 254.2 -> 13.95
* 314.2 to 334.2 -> 14.36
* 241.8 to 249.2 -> 14.51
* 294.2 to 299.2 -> 14.47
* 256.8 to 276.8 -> 14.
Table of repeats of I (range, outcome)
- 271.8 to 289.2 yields 13.83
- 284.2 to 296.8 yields 13.93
